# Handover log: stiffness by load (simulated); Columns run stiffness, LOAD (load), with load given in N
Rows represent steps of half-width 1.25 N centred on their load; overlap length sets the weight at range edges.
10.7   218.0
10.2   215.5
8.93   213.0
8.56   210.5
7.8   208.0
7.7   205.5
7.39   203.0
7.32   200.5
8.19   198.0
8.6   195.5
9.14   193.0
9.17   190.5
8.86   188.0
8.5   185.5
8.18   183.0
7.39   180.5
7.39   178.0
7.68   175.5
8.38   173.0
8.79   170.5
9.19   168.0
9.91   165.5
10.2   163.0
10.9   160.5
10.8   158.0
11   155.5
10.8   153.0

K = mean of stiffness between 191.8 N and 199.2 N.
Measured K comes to 8.64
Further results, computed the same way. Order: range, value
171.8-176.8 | 8.02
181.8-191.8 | 8.68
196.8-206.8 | 7.65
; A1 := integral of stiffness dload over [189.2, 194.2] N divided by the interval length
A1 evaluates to 9.15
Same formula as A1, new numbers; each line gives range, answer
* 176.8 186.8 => 7.87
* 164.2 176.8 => 8.79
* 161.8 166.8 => 10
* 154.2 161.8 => 10.9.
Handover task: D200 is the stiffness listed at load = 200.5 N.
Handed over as 7.32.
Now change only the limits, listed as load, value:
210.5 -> 8.56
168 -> 9.19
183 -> 8.18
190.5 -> 9.17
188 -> 8.86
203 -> 7.39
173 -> 8.38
